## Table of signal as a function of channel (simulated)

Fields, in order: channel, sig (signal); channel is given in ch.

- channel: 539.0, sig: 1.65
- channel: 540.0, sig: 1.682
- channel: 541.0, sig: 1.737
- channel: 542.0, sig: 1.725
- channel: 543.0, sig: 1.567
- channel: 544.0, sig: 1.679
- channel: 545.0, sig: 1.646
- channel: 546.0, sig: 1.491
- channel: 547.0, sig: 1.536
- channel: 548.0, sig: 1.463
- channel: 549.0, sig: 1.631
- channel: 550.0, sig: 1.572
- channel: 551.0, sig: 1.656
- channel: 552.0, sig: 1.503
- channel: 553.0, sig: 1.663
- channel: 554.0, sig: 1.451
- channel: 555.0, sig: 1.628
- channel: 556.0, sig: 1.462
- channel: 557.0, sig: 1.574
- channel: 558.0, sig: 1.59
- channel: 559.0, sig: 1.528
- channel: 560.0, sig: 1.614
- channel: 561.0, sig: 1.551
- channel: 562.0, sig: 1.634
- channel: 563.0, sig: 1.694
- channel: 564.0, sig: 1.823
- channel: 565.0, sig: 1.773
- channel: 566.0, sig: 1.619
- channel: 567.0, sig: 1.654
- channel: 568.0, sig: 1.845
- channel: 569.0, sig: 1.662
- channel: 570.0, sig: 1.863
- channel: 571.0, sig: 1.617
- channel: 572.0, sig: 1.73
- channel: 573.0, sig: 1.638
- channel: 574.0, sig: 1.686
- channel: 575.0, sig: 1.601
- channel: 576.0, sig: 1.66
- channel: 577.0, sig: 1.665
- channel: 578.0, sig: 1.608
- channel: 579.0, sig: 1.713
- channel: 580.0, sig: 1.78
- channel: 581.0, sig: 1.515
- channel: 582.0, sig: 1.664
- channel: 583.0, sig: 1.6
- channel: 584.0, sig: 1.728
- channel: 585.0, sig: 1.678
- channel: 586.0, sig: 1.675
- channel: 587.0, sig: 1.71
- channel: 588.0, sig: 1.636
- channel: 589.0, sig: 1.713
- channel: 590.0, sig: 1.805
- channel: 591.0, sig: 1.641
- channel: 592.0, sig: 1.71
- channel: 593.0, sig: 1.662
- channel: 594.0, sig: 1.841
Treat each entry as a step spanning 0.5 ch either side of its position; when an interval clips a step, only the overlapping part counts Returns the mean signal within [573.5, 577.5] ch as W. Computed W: 1.65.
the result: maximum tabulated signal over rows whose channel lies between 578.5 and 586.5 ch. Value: 1.78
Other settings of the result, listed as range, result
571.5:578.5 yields 1.73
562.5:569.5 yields 1.845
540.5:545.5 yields 1.737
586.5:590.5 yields 1.805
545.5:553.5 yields 1.663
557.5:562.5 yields 1.634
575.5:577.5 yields 1.665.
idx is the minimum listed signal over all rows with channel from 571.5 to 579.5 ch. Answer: 1.601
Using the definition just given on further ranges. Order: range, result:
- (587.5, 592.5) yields 1.636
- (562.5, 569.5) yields 1.619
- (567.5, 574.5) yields 1.617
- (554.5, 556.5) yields 1.462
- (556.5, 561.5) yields 1.528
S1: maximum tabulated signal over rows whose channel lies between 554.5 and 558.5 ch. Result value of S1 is 1.628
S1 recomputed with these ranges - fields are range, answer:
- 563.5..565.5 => 1.823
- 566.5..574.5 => 1.863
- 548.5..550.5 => 1.631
